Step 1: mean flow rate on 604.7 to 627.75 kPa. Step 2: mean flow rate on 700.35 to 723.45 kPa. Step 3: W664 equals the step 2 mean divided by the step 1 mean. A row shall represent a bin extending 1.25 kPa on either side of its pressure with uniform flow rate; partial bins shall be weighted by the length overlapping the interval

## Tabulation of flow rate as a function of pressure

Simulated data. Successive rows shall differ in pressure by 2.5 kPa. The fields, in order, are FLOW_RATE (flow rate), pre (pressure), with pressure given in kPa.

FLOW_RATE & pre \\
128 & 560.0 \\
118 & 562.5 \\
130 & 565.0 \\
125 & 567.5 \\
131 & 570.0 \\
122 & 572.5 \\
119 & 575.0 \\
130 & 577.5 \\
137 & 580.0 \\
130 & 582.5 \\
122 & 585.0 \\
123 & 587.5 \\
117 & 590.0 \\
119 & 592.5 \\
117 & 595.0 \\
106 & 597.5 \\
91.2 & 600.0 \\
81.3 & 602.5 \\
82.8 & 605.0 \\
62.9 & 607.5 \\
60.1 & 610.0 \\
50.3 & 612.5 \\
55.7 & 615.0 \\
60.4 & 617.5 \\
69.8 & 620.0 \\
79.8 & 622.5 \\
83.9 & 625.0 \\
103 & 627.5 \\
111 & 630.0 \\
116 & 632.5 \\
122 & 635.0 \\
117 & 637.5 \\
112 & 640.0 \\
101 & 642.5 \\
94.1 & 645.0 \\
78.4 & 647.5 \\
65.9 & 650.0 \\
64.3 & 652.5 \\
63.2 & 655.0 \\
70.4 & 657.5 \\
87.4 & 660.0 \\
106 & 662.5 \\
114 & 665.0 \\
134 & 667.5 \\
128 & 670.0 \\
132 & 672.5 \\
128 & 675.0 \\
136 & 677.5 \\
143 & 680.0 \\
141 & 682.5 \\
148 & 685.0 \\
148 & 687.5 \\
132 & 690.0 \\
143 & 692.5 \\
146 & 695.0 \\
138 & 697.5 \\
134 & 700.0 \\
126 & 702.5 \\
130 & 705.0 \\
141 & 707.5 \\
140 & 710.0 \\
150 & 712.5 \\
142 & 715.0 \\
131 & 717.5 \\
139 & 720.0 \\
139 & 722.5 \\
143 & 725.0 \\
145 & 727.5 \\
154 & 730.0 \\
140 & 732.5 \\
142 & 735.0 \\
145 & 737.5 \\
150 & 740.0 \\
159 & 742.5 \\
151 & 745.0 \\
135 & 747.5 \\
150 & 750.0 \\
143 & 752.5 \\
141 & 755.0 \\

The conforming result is 2.0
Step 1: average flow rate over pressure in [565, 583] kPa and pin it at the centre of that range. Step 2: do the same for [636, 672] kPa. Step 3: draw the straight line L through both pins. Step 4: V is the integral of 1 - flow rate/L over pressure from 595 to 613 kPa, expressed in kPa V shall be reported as 5.59 kPa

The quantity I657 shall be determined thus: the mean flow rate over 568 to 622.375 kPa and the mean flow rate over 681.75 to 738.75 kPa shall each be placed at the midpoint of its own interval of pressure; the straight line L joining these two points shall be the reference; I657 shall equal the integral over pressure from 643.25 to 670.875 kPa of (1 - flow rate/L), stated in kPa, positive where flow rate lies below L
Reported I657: 7.0 kPa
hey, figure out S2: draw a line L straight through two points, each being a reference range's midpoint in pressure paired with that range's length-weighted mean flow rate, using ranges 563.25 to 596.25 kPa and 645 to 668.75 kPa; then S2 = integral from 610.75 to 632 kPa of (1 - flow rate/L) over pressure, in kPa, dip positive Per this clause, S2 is 5.32 kPa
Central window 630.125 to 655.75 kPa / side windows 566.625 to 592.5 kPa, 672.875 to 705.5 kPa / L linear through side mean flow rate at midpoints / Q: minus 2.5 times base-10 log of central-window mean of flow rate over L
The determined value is 0.36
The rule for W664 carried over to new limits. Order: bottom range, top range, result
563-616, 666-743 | 1.32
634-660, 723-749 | 1.65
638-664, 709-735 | 1.66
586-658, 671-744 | 1.58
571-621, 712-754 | 1.47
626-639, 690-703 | 1.22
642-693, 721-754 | 1.30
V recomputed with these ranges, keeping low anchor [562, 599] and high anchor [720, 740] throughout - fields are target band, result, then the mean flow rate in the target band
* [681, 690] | -0.4 kPa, 144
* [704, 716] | 0.0 kPa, 141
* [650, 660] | 4.9 kPa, 68.6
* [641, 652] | 4.0 kPa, 84.1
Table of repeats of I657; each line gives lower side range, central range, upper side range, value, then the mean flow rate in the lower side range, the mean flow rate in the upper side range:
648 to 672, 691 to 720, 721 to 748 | -3.0 kPa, 93.4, 146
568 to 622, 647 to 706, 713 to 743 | 4.1 kPa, 99.5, 144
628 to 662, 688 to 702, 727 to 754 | -2.0 kPa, 93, 147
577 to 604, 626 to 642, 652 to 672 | -1.1 kPa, 115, 98.5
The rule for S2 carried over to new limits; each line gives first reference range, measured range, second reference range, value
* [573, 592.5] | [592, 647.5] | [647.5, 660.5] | 2.2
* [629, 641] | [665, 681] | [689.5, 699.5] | -0.1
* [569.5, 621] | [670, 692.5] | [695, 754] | -1.8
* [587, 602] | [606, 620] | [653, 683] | 6.5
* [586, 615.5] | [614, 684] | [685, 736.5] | 7.4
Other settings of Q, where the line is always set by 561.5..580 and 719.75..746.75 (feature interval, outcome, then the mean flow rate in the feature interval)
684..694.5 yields -0.02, 143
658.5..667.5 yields 0.28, 106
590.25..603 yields 0.22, 105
